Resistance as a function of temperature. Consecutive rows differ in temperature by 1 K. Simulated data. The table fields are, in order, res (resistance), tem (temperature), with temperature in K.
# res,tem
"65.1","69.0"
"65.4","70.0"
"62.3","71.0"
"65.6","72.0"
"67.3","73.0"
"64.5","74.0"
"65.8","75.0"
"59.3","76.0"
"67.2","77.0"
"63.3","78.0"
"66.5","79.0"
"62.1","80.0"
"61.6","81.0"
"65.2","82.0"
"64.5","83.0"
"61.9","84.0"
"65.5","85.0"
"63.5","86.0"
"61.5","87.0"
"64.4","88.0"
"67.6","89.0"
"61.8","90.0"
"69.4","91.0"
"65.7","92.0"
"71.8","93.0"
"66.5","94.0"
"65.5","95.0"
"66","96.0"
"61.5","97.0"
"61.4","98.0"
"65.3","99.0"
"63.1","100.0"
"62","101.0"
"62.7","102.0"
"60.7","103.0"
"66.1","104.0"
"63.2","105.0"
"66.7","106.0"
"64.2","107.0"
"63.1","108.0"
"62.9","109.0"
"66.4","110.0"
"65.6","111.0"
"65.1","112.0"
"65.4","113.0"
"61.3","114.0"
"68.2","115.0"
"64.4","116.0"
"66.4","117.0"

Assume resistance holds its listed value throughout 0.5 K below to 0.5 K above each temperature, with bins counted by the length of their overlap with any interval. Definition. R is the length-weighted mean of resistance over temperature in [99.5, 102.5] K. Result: 62.6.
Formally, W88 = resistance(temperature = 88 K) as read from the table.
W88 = 64.4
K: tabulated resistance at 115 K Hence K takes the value 68.2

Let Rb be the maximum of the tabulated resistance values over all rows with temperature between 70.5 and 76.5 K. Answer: 67.3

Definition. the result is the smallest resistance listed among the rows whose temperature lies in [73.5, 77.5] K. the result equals 59.3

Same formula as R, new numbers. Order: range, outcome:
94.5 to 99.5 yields 63.9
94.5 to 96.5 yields 65.8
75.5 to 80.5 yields 63.7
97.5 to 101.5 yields 63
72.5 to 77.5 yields 64.8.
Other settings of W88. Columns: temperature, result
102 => 62.7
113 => 65.4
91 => 69.4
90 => 61.8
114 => 61.3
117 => 66.4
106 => 66.7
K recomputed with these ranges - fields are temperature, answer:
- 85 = 65.5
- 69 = 65.1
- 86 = 63.5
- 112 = 65.1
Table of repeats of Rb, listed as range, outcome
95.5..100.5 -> 66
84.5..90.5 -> 67.6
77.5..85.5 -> 66.5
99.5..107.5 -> 66.7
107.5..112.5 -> 66.4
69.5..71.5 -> 65.4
